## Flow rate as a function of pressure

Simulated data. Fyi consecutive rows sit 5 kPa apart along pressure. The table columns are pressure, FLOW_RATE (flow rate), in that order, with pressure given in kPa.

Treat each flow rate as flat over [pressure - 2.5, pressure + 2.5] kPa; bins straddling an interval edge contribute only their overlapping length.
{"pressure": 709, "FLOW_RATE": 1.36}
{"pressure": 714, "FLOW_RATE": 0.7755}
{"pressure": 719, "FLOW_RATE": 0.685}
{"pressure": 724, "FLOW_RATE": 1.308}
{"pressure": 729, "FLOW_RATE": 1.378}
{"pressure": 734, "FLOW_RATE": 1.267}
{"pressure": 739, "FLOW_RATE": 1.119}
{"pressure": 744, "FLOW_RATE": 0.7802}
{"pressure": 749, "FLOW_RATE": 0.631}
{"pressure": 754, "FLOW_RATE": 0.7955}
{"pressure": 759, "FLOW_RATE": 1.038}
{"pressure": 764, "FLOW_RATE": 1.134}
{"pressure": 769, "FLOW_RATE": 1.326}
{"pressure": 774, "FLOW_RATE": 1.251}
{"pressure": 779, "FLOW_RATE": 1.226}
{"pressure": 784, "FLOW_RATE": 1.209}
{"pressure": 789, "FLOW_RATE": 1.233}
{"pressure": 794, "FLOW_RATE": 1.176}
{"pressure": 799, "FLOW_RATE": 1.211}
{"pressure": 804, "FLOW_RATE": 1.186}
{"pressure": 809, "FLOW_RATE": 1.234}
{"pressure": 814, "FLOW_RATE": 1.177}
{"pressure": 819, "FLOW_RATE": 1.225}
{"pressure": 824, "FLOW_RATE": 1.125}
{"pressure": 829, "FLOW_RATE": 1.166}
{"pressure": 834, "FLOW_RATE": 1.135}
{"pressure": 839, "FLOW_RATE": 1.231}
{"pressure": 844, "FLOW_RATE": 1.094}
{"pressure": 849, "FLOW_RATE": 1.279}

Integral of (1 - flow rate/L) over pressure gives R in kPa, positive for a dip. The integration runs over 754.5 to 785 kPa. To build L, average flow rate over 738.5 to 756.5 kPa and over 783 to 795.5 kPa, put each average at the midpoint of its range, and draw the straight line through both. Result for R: -4.6 kPa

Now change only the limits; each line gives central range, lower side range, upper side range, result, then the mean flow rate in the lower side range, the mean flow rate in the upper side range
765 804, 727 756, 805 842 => -4.83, 0.992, 1.18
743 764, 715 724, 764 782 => 4.99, 0.873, 1.25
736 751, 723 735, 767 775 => 5.14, 1.33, 1.29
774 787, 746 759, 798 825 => -3.34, 0.778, 1.2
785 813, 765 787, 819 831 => -0.03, 1.24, 1.16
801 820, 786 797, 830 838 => -0.32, 1.21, 1.16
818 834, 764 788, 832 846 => 0.16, 1.24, 1.16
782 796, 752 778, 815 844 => -0.83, 1.12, 1.17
